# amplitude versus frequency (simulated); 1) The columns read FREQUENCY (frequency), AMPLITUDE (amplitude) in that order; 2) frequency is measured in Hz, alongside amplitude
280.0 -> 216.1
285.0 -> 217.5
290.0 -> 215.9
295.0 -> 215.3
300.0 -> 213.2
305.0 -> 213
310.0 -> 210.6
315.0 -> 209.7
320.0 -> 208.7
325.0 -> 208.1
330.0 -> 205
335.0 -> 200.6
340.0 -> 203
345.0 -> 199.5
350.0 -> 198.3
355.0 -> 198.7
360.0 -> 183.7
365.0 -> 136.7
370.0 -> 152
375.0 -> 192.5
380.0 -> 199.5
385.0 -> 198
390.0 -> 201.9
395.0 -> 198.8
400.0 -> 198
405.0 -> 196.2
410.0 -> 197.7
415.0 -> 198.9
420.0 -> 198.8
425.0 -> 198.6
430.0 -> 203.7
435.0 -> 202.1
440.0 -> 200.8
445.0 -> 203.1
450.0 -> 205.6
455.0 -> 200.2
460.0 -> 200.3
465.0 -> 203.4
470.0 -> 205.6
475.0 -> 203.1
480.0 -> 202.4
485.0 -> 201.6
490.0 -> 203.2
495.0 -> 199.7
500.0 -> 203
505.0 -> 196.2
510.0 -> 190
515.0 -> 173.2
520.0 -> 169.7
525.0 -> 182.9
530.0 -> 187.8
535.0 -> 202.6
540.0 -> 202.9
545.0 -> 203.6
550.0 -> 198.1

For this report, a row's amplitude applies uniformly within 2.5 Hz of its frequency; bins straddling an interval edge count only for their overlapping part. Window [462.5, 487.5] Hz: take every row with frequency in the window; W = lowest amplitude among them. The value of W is 201.6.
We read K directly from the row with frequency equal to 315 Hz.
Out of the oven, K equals 209.7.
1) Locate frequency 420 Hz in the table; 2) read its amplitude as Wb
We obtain 198.8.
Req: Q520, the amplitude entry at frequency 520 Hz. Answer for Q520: 169.7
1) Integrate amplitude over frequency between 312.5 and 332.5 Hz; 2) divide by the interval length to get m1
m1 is 208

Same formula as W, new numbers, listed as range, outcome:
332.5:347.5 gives 199.5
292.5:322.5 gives 208.7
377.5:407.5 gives 196.2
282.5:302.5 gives 213.2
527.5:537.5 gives 187.8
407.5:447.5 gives 197.7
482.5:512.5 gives 190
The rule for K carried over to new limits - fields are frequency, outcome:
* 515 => 173.2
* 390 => 201.9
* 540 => 202.9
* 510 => 190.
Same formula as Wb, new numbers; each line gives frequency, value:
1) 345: 199.5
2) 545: 203.6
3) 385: 198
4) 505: 196.2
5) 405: 196.2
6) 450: 205.6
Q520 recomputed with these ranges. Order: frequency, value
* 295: 215.3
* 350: 198.3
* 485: 201.6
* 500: 203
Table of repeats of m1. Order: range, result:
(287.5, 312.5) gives 214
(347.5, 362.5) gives 194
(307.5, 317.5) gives 210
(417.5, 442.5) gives 201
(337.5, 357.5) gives 200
